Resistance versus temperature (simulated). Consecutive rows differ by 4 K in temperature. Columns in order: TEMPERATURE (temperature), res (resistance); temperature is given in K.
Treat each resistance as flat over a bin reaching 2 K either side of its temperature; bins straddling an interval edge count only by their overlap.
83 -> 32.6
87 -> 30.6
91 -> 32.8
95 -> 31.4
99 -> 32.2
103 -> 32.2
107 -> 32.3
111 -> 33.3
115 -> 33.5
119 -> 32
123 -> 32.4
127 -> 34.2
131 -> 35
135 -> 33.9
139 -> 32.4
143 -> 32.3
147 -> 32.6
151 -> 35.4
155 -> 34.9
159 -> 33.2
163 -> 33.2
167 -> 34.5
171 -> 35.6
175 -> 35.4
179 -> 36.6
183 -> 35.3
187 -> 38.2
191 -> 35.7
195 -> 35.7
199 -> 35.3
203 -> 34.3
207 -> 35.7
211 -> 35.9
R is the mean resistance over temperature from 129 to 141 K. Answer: 33.8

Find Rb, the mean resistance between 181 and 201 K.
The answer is 36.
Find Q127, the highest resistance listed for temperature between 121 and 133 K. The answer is 35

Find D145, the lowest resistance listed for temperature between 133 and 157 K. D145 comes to 32.3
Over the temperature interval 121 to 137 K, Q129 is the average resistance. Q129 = 33.9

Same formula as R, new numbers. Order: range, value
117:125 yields 32.2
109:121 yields 32.9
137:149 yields 32.4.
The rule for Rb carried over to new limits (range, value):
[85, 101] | 31.7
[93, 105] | 31.9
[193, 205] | 35.1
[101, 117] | 32.8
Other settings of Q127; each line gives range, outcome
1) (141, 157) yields 35.4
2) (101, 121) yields 33.5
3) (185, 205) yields 38.2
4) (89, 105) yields 32.8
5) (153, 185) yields 36.6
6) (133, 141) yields 33.9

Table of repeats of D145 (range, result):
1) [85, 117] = 30.6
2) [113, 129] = 32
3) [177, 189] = 35.3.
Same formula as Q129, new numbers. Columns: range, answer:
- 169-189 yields 36.2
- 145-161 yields 34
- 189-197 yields 35.7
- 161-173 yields 34.4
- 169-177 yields 35.5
